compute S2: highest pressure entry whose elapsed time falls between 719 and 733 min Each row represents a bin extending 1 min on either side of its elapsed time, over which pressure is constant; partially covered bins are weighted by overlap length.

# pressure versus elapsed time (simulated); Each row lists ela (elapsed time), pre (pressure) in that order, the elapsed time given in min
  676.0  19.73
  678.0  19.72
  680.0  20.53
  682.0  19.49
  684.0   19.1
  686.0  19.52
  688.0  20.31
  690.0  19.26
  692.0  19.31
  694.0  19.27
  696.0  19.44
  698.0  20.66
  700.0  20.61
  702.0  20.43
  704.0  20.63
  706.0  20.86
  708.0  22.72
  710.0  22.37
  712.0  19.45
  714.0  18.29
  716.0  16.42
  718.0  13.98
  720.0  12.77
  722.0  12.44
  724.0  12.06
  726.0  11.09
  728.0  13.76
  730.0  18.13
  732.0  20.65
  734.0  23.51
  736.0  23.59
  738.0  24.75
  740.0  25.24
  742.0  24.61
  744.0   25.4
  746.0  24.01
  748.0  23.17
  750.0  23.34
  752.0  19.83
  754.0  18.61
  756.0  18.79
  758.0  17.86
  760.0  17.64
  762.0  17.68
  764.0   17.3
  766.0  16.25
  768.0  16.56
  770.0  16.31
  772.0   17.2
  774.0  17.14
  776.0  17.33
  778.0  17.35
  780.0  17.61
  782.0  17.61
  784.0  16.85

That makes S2 20.65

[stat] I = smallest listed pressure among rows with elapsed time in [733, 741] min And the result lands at 23.51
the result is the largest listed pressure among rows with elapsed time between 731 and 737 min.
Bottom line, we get 23.59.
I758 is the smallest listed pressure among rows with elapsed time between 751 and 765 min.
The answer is 17.3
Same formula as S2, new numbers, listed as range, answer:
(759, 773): 17.68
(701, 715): 22.72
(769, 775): 17.2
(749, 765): 23.34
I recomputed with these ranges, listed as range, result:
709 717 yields 16.42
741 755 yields 18.61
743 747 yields 24.01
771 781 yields 17.14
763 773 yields 16.25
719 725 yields 12.06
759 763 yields 17.64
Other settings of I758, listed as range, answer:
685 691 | 19.26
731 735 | 20.65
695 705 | 19.44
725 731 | 11.09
